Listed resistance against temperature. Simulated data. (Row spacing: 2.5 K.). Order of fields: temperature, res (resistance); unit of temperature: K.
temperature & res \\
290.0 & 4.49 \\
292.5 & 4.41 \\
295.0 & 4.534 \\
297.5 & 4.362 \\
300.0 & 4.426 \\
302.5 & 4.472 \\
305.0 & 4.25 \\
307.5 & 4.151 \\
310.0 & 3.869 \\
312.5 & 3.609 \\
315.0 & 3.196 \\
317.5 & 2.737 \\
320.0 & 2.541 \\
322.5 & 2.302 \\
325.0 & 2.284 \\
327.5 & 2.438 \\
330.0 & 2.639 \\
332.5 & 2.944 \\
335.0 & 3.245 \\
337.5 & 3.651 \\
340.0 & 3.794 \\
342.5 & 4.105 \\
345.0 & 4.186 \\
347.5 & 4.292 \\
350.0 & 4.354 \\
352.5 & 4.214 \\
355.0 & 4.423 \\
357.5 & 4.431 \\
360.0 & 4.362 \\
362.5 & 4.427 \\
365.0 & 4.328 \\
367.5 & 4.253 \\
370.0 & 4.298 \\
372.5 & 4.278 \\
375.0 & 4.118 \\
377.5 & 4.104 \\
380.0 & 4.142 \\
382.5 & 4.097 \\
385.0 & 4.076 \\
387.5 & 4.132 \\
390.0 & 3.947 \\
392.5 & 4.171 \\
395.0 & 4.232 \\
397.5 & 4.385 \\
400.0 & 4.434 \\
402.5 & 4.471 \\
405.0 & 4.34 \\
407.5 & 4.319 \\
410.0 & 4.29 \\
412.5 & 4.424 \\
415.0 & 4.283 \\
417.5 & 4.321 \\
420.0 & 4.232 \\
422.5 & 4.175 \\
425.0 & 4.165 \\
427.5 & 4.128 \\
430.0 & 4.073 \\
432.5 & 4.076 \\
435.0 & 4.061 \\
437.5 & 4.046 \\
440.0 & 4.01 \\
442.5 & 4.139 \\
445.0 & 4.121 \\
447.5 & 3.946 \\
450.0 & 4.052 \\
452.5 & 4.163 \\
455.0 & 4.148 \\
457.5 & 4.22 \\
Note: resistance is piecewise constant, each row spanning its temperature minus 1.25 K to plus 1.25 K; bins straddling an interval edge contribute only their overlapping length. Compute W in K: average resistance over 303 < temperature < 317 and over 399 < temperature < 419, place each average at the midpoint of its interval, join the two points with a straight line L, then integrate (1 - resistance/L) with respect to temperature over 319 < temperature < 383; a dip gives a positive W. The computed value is 4.1 K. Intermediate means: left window 3.79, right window 4.36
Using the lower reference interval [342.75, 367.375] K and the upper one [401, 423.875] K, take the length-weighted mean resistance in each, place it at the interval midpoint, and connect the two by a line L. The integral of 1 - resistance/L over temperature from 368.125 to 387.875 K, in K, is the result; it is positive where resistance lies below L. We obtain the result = 0.7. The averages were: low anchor 4.32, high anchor 4.32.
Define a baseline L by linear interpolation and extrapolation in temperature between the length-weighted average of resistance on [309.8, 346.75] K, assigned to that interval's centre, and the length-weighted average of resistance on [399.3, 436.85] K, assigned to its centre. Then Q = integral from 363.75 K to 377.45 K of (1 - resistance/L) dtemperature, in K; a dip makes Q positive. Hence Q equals -2.1 K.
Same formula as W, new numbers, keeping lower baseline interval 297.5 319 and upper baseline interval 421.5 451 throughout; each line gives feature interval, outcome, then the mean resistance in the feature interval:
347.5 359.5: -1.3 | 4.35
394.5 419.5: -2.0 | 4.35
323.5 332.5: 3.2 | 2.52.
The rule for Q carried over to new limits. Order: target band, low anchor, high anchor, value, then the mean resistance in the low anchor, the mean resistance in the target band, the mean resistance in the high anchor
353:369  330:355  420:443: -2.0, 3.83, 4.36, 4.1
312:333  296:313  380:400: 7.4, 4.19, 2.71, 4.17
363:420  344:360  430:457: -0.4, 4.32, 4.25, 4.08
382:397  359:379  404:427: 0.5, 4.27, 4.12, 4.28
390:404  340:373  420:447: -0.4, 4.29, 4.3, 4.1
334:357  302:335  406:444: -4.2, 3.16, 4.05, 4.18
